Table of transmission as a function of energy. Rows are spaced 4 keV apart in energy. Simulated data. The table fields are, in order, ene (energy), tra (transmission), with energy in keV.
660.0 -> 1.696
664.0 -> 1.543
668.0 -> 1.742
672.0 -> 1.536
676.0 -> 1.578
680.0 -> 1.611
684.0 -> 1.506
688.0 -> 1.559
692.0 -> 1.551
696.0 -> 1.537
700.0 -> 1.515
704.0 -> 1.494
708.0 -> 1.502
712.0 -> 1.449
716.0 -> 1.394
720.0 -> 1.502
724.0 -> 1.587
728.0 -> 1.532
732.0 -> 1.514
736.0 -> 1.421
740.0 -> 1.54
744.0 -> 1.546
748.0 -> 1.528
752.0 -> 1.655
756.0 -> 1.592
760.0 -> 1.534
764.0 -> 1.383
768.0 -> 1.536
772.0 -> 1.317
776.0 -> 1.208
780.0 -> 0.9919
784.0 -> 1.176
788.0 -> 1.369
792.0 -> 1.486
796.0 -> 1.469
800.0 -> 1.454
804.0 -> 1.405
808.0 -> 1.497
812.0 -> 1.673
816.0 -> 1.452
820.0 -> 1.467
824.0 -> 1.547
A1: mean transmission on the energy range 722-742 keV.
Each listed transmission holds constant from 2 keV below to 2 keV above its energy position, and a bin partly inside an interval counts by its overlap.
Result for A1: 1.52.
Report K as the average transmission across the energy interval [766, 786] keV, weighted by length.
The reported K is 1.25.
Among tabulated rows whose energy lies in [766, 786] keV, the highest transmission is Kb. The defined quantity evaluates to 1.536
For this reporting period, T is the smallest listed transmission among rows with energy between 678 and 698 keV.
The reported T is 1.506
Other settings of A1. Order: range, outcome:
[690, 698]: 1.54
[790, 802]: 1.47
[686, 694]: 1.55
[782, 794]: 1.34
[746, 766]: 1.54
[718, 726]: 1.54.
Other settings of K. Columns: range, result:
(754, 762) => 1.56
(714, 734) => 1.51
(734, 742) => 1.48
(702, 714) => 1.48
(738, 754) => 1.57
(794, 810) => 1.46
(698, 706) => 1.5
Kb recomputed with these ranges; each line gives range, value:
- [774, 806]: 1.486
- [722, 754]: 1.655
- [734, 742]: 1.54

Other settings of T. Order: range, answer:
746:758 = 1.528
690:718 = 1.394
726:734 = 1.514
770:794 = 0.9919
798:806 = 1.405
